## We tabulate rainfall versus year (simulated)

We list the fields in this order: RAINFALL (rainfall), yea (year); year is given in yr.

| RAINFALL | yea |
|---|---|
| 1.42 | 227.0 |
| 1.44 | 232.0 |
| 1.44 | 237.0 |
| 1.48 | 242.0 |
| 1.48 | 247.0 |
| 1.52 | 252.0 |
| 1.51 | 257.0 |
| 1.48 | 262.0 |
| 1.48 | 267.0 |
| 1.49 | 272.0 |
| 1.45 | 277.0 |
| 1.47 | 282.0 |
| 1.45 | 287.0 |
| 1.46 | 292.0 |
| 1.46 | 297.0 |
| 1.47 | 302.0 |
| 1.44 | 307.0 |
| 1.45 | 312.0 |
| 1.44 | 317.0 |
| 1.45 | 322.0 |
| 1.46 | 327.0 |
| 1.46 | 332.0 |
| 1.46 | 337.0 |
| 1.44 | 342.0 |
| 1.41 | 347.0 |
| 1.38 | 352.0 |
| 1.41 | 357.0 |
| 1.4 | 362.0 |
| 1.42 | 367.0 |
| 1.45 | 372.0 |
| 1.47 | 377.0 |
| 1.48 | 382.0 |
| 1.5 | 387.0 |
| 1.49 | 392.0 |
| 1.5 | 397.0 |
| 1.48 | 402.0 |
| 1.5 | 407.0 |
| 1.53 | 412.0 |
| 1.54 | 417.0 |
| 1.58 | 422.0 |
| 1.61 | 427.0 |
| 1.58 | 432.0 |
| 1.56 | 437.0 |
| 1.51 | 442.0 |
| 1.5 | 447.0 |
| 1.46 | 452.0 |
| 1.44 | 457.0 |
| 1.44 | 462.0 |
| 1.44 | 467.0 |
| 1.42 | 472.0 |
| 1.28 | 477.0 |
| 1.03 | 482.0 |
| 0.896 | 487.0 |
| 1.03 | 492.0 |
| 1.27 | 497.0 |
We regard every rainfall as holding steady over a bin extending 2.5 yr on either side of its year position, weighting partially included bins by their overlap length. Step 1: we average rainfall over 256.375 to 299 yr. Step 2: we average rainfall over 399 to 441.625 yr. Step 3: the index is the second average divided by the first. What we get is 1.05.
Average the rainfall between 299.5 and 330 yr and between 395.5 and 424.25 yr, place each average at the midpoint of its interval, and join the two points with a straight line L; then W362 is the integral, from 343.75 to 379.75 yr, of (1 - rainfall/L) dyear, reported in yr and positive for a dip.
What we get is 1.59 yr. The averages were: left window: 1.45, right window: 1.52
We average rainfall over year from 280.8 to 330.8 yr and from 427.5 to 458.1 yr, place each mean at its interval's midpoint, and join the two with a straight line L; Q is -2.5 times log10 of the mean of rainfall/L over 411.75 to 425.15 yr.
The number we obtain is -0.035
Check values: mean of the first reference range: 1.45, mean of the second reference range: 1.52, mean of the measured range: 1.56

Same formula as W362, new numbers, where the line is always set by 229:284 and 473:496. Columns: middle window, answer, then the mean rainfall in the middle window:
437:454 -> -4.97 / 1.5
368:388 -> -3.07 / 1.47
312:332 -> -1.24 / 1.45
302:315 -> -0.56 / 1.45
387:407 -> -4.04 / 1.49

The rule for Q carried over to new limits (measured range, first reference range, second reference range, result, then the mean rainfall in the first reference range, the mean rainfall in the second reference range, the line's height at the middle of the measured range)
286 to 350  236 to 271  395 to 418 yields 0.03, 1.49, 1.51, 1.5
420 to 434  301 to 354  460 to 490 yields -0.21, 1.44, 1.24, 1.31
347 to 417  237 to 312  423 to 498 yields -0.04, 1.47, 1.37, 1.41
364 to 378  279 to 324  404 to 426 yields 0.05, 1.45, 1.54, 1.51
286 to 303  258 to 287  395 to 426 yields 0.02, 1.47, 1.53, 1.48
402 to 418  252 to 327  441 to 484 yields -0.08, 1.47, 1.39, 1.41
